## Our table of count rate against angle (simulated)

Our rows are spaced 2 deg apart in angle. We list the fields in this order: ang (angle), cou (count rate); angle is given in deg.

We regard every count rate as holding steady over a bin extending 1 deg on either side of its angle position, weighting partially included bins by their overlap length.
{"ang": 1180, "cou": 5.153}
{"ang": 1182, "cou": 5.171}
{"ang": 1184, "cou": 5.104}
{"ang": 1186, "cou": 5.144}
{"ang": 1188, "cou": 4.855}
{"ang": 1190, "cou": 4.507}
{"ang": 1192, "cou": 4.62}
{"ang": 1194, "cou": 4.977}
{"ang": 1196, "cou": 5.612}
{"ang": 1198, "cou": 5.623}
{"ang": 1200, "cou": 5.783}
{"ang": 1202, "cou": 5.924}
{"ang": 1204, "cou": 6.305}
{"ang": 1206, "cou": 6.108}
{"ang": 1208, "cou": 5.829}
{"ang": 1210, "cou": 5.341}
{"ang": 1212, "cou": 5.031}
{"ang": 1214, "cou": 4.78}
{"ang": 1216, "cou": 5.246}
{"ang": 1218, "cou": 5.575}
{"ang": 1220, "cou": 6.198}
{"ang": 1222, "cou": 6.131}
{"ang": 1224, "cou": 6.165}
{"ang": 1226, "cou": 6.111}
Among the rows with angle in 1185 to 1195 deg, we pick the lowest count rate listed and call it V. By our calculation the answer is 4.507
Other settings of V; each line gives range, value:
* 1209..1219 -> 4.78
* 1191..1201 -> 4.62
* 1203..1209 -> 5.829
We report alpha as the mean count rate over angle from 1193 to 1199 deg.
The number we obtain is 5.4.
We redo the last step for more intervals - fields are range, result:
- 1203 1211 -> 5.9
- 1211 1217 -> 5.02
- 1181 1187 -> 5.14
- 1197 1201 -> 5.7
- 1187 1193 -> 4.66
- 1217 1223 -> 5.97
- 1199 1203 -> 5.85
